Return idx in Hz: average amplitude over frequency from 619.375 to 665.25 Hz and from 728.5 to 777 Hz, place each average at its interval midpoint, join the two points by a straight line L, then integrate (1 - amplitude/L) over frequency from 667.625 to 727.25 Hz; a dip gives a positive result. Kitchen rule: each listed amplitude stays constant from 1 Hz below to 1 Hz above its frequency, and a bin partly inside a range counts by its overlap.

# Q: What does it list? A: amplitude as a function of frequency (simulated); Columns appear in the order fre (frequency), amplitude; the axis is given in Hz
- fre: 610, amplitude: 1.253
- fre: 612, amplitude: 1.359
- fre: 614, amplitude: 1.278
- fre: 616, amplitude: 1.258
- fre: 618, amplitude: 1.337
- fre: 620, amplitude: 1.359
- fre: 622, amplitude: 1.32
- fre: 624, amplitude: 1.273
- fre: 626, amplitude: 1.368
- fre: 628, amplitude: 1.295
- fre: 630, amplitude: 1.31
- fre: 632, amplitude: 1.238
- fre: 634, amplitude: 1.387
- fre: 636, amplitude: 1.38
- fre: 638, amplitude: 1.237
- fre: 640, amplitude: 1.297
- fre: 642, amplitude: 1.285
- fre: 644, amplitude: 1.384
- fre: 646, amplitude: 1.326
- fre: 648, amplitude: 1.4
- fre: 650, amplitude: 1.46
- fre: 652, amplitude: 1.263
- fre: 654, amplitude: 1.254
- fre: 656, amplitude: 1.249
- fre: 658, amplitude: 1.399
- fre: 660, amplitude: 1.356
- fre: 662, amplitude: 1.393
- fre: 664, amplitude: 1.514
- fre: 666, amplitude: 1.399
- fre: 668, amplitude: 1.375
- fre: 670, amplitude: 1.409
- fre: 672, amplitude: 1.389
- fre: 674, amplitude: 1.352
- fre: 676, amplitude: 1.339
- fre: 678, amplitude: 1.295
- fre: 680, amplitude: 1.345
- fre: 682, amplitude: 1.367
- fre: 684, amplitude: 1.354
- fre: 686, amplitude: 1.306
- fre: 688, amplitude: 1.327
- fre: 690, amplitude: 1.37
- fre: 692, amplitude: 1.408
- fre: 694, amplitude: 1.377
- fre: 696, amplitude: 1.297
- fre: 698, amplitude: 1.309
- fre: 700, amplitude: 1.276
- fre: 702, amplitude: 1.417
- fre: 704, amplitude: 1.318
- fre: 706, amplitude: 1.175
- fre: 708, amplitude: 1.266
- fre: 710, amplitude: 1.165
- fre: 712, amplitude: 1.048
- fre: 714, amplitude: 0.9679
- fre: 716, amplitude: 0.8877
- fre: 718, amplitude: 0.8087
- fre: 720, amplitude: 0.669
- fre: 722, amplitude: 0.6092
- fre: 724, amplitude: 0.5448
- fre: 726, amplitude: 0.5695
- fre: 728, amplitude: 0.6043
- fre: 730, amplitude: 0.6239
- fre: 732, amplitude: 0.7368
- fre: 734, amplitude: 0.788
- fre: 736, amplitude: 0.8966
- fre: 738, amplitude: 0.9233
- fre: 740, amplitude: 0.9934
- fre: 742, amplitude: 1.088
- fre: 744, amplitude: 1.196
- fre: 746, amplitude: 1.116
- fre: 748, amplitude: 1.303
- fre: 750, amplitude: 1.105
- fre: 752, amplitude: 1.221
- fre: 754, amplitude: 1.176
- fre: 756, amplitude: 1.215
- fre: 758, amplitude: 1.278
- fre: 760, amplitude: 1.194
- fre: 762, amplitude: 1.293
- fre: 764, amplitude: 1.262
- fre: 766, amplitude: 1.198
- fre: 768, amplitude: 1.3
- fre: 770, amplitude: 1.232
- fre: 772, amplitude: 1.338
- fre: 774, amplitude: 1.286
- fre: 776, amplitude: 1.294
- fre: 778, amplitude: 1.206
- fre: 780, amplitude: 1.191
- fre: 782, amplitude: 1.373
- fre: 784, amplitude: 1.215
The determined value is 3.0 Hz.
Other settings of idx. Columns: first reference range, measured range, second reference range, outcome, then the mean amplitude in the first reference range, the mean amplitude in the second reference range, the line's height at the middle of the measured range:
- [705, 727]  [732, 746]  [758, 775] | 1.1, 0.883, 1.26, 1.06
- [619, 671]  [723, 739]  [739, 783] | 6.9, 1.34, 1.22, 1.25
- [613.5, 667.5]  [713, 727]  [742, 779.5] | 6.0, 1.33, 1.23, 1.27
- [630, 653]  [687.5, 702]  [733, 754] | -1.8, 1.33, 1.07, 1.19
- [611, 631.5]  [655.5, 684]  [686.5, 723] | -3.6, 1.31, 1.15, 1.22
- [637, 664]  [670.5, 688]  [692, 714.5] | -0.7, 1.34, 1.25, 1.29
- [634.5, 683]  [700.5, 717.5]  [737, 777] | 1.7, 1.35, 1.2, 1.28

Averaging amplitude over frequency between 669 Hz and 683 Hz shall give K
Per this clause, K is 1.36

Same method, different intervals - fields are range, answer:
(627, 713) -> 1.33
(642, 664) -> 1.35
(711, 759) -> 0.932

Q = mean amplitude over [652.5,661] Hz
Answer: 1.31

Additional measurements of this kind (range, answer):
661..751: 1.13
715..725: 0.704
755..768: 1.24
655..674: 1.39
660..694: 1.37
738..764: 1.17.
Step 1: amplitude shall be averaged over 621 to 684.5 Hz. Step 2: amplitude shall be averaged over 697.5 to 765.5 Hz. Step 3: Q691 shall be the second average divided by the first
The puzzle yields 0.77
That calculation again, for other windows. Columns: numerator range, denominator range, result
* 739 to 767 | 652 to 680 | 0.87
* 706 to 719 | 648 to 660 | 0.78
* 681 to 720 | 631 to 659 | 0.92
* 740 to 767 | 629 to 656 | 0.90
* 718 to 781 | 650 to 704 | 0.77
